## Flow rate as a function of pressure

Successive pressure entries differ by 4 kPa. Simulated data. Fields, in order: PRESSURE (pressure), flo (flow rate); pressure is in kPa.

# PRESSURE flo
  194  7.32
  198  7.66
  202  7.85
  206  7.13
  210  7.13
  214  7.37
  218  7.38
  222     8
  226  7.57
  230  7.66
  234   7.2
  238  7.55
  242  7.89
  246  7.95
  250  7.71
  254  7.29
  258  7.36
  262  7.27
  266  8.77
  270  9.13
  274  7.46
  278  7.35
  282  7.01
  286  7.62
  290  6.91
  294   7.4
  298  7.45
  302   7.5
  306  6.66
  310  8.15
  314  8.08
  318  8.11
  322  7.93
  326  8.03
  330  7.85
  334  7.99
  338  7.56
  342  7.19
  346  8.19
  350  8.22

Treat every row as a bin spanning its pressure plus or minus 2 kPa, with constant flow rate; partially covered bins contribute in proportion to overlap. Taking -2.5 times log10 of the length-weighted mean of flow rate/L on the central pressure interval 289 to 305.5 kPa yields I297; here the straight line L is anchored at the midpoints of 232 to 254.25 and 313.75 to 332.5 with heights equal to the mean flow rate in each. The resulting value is 0.09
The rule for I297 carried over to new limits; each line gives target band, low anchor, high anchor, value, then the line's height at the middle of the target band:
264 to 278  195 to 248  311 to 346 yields -0.08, 7.7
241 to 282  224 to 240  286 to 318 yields -0.04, 7.5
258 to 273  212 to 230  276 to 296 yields -0.12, 7.36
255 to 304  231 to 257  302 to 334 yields 0.01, 7.7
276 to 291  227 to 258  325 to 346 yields 0.06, 7.66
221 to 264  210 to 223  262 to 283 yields 0.02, 7.69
